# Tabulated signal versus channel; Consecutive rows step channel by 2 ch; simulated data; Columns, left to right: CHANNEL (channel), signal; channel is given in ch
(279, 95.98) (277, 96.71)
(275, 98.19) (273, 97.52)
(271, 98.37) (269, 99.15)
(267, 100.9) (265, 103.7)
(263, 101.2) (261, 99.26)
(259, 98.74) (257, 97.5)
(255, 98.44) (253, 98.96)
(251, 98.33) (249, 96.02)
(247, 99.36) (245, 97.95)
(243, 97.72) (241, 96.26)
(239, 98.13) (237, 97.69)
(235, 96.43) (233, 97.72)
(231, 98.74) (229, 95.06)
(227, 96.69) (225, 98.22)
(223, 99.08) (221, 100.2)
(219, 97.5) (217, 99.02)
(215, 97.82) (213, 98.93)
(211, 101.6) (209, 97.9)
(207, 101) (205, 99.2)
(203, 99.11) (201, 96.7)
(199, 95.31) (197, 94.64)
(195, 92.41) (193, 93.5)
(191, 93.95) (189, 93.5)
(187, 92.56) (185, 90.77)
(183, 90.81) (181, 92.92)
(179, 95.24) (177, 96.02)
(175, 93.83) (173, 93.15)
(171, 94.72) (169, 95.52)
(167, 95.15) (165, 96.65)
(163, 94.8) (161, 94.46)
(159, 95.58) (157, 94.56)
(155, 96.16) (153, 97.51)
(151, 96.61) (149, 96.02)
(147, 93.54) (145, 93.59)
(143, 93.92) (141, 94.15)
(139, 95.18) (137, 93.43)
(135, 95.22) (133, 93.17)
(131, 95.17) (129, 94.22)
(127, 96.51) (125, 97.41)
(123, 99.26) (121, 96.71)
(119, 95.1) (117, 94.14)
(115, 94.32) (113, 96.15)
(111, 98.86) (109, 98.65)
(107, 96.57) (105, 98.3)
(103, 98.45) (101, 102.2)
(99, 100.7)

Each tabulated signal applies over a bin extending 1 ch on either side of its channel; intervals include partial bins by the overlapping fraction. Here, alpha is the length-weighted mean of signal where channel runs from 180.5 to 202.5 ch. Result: 93.5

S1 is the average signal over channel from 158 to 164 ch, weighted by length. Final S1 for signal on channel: 94.9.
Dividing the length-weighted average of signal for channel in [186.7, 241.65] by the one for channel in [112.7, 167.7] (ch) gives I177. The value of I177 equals 1.02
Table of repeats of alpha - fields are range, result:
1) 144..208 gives 95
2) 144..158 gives 95.4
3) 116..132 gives 96.1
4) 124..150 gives 94.7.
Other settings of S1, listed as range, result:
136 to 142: 94.3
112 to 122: 95.3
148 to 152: 96.3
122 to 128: 97.7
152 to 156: 96.8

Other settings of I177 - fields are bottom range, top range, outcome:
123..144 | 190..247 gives 1.03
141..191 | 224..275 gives 1.04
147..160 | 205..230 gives 1.03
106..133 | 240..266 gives 1.03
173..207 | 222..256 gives 1.03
